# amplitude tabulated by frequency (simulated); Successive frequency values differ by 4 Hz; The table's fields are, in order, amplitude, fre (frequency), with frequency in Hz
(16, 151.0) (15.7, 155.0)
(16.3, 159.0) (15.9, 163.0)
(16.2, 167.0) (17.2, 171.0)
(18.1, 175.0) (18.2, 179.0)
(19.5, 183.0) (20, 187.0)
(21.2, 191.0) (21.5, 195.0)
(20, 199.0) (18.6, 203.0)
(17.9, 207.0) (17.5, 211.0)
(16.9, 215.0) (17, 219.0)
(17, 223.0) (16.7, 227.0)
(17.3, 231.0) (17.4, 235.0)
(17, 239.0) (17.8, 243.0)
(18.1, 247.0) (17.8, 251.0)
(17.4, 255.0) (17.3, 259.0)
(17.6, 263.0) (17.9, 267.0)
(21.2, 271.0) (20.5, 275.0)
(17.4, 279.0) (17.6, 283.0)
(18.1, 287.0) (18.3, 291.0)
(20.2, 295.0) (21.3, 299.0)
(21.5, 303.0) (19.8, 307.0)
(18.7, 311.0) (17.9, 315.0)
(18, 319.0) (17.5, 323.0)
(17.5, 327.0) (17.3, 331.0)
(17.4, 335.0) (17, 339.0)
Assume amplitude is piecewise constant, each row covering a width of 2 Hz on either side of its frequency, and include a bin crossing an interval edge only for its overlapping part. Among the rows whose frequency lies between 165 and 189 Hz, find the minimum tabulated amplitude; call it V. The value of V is 16.2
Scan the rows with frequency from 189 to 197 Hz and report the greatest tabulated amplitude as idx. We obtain 21.5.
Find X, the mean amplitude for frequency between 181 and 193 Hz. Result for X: 20.2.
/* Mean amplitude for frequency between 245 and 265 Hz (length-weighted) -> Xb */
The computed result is 17.6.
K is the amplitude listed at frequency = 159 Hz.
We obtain 16.3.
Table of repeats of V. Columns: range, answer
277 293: 17.4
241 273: 17.3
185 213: 17.5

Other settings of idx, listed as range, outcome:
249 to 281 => 21.2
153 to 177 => 18.1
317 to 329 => 18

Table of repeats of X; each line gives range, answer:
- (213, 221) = 16.9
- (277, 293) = 17.9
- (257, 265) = 17.5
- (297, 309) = 20.9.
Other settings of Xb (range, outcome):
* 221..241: 17.1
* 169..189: 18.6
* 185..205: 20.3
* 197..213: 18.5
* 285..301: 19.5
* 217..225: 17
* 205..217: 17.4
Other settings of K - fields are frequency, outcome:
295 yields 20.2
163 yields 15.9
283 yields 17.6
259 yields 17.3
